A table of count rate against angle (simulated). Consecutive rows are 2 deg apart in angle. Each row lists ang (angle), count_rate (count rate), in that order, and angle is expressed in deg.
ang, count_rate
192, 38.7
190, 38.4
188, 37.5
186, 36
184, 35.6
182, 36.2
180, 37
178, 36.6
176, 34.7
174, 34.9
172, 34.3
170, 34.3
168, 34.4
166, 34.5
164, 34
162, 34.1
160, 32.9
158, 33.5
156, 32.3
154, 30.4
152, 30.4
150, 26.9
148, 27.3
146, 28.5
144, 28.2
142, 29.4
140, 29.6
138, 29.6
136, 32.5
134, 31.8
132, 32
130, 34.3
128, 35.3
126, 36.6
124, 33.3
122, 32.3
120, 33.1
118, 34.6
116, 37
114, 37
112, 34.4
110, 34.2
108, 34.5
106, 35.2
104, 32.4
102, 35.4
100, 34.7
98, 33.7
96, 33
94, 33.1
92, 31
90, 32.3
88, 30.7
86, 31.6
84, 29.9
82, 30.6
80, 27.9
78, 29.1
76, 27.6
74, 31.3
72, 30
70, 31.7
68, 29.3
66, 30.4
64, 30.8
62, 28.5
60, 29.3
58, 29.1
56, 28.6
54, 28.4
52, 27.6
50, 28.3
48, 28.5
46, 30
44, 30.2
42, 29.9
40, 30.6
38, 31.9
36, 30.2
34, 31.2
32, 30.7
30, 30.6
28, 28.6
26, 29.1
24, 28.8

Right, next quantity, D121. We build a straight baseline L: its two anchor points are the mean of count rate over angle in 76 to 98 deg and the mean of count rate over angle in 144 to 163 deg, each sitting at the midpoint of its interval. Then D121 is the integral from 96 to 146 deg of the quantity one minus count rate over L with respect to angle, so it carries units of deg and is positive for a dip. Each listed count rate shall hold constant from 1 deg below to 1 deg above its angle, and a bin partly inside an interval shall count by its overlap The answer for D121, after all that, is -4.1 deg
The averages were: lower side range 30.9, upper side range 30.6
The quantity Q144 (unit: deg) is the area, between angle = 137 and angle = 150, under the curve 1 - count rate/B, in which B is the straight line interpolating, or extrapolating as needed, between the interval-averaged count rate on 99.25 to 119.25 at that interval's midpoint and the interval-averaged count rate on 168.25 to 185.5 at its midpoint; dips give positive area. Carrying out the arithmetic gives 2.4 deg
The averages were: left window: 34.9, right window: 35.4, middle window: 28.6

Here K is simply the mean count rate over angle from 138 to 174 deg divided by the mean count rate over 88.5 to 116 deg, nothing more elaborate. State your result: 0.93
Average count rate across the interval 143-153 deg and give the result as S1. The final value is 28.3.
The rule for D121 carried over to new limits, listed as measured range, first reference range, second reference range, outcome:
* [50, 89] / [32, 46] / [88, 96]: 2.3 deg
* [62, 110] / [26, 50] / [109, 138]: 1.1 deg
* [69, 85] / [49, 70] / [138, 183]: 0.0 deg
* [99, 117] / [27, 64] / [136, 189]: -2.1 deg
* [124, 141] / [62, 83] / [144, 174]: -0.8 deg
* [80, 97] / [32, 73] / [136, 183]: -0.4 deg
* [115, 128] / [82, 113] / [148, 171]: -0.7 deg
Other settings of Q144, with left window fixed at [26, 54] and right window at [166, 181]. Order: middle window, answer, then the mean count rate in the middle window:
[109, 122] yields -0.81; 34.8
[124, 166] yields 2.94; 31.6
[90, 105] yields -0.55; 33.3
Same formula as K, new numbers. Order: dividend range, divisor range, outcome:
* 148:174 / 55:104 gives 1.06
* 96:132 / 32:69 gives 1.16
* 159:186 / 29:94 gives 1.16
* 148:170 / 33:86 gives 1.08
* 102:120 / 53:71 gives 1.18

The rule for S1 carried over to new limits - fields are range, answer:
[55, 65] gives 29.3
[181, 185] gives 35.9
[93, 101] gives 33.6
